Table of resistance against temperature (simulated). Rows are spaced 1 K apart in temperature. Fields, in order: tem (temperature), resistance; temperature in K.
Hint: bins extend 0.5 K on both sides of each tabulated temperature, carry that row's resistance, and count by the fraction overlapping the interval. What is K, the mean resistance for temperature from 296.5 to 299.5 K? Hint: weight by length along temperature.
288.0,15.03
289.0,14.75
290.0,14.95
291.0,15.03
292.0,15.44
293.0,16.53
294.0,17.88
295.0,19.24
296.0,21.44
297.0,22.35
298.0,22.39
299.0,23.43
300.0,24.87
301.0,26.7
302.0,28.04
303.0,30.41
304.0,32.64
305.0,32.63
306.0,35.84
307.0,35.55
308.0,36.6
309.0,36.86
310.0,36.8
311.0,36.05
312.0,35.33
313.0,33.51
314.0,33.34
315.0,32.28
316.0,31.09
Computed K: 22.7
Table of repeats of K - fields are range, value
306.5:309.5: 36.3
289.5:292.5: 15.1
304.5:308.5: 35.2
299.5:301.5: 25.8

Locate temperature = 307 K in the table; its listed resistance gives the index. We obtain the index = 35.55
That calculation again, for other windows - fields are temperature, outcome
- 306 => 35.84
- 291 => 15.03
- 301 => 26.7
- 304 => 32.64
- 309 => 36.86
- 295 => 19.24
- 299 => 23.43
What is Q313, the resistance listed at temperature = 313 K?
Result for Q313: 33.51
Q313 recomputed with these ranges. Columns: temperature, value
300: 24.87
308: 36.6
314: 33.34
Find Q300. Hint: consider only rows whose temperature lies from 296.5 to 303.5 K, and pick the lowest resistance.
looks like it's 22.35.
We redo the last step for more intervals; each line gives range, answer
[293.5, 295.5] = 17.88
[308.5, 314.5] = 33.34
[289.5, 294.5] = 14.95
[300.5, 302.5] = 26.7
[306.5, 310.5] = 35.55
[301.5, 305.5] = 28.04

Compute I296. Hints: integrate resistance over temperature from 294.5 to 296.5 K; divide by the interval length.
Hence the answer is 20.3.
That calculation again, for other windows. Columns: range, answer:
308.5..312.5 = 36.3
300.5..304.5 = 29.4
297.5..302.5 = 25.1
